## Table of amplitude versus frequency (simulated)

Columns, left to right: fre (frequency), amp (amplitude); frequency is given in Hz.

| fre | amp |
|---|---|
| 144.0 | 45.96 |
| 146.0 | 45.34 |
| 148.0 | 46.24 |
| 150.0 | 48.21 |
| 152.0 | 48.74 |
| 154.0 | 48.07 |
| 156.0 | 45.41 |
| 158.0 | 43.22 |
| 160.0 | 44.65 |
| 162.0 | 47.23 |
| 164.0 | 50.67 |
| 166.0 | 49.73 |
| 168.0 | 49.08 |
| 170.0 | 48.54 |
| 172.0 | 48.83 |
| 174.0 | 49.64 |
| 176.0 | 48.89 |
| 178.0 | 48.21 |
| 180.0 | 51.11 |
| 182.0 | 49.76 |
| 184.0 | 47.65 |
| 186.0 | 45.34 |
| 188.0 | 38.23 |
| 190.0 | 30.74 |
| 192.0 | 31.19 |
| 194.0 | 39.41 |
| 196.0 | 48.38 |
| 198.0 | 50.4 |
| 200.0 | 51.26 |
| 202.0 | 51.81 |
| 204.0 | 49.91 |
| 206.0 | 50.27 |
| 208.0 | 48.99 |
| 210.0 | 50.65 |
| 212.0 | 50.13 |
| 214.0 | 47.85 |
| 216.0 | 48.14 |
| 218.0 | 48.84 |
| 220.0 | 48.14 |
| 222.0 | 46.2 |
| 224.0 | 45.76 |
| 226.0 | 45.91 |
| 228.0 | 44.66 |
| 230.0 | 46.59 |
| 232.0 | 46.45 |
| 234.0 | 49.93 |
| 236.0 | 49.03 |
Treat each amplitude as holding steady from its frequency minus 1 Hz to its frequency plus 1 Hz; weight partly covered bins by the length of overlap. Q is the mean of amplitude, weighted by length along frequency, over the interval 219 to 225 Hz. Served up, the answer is 46.7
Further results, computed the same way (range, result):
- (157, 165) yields 46.4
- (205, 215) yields 49.6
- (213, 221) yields 48.2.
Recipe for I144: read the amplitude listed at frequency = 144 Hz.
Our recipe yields 45.96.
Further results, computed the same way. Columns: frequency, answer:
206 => 50.27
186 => 45.34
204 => 49.91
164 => 50.67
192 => 31.19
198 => 50.4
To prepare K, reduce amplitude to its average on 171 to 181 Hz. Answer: 49.3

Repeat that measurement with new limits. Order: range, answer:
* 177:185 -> 49.2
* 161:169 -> 49.2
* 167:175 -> 49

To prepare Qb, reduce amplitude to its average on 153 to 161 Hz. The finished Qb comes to 45.3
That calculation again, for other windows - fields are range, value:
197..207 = 50.7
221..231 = 45.8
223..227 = 45.8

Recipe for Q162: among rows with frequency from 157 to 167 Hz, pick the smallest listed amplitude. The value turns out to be 43.22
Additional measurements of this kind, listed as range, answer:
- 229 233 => 46.45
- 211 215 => 47.85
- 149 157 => 45.41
